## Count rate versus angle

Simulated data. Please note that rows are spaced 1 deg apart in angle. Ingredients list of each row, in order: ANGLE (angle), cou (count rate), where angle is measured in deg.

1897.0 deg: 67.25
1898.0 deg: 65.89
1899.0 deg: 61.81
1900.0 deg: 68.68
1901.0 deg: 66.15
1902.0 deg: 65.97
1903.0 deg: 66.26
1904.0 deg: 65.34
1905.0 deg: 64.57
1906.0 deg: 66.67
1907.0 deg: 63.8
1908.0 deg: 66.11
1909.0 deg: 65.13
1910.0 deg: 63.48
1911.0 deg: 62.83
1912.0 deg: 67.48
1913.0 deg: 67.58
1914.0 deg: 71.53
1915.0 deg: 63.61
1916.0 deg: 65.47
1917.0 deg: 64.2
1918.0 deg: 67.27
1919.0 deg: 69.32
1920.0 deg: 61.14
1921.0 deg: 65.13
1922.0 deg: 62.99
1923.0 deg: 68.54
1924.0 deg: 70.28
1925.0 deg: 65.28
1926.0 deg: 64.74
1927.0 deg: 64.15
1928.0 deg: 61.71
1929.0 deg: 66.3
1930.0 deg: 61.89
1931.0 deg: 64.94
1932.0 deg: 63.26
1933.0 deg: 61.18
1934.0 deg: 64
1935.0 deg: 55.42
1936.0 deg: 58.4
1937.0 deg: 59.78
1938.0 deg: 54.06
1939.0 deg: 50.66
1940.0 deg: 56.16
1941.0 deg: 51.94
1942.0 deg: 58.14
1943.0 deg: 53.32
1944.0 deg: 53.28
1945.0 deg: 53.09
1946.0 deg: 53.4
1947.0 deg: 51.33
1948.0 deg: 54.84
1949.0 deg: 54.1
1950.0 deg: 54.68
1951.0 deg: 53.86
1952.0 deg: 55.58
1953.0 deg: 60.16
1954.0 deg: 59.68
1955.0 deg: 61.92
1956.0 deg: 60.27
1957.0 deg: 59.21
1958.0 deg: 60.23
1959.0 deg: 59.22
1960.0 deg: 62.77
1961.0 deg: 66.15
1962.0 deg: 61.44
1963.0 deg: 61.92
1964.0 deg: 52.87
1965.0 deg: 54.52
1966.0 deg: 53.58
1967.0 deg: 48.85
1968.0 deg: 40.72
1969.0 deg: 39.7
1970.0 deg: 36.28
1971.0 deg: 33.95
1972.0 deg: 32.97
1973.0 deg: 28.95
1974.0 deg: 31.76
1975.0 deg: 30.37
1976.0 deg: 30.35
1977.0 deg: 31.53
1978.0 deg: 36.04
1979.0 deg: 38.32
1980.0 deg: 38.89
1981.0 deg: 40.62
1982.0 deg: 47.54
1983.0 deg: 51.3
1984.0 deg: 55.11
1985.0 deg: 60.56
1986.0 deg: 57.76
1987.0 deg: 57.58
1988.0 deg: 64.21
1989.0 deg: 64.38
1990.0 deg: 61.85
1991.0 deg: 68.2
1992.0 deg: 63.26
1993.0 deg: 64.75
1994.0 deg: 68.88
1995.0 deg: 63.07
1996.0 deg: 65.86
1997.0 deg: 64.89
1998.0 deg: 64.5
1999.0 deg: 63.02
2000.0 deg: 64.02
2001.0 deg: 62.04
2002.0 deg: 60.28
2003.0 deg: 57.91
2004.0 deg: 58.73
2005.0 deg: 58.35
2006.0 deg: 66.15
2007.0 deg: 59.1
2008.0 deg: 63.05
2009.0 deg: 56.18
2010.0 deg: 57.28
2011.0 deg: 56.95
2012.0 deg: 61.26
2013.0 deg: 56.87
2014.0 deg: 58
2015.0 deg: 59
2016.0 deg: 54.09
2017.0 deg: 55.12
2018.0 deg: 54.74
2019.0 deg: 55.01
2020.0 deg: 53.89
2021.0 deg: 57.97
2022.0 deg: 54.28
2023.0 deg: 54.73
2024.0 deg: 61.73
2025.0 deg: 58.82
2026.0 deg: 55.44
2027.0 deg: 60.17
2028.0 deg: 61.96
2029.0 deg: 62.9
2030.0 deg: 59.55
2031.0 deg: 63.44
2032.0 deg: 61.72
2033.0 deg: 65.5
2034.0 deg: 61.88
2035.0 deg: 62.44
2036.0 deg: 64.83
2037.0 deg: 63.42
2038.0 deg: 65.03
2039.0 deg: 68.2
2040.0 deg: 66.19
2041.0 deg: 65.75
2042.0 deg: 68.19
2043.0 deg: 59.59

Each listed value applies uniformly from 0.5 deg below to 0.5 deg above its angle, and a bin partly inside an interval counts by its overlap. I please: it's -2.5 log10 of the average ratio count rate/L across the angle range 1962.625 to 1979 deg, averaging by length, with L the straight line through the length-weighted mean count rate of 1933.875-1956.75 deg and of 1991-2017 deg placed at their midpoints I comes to 0.40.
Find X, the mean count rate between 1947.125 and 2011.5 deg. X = 54.2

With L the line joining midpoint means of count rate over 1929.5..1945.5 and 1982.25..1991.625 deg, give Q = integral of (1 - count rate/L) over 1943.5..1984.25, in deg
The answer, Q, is 6.7 deg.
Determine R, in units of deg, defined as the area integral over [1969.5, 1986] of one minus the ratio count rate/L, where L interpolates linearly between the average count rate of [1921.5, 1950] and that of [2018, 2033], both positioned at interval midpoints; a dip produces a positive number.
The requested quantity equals 5.42 deg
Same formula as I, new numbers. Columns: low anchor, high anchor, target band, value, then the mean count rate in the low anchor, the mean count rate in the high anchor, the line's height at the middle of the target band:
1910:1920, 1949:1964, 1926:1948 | 0.083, 66.2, 59.4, 62.6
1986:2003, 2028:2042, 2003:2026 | 0.107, 63.4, 64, 63.7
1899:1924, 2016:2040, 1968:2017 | 0.159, 65.8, 60.1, 61.9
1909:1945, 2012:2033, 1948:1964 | 0.035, 62.2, 58.2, 61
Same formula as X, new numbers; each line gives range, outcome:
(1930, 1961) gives 57.5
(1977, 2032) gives 57.9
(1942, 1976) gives 51.2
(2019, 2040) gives 60.9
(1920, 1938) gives 63.1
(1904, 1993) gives 56.5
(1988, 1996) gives 64.9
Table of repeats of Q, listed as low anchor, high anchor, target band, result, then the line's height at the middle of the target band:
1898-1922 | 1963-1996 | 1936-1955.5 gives 0.54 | 57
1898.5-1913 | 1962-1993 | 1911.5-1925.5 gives -0.94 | 62.2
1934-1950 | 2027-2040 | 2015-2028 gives 1.17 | 62.3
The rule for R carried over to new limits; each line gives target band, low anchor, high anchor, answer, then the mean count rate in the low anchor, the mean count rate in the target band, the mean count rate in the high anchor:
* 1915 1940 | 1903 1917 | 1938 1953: -1.18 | 65.6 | 62.8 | 54.1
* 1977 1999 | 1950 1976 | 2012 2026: -1.37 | 50.4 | 56.6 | 56.6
